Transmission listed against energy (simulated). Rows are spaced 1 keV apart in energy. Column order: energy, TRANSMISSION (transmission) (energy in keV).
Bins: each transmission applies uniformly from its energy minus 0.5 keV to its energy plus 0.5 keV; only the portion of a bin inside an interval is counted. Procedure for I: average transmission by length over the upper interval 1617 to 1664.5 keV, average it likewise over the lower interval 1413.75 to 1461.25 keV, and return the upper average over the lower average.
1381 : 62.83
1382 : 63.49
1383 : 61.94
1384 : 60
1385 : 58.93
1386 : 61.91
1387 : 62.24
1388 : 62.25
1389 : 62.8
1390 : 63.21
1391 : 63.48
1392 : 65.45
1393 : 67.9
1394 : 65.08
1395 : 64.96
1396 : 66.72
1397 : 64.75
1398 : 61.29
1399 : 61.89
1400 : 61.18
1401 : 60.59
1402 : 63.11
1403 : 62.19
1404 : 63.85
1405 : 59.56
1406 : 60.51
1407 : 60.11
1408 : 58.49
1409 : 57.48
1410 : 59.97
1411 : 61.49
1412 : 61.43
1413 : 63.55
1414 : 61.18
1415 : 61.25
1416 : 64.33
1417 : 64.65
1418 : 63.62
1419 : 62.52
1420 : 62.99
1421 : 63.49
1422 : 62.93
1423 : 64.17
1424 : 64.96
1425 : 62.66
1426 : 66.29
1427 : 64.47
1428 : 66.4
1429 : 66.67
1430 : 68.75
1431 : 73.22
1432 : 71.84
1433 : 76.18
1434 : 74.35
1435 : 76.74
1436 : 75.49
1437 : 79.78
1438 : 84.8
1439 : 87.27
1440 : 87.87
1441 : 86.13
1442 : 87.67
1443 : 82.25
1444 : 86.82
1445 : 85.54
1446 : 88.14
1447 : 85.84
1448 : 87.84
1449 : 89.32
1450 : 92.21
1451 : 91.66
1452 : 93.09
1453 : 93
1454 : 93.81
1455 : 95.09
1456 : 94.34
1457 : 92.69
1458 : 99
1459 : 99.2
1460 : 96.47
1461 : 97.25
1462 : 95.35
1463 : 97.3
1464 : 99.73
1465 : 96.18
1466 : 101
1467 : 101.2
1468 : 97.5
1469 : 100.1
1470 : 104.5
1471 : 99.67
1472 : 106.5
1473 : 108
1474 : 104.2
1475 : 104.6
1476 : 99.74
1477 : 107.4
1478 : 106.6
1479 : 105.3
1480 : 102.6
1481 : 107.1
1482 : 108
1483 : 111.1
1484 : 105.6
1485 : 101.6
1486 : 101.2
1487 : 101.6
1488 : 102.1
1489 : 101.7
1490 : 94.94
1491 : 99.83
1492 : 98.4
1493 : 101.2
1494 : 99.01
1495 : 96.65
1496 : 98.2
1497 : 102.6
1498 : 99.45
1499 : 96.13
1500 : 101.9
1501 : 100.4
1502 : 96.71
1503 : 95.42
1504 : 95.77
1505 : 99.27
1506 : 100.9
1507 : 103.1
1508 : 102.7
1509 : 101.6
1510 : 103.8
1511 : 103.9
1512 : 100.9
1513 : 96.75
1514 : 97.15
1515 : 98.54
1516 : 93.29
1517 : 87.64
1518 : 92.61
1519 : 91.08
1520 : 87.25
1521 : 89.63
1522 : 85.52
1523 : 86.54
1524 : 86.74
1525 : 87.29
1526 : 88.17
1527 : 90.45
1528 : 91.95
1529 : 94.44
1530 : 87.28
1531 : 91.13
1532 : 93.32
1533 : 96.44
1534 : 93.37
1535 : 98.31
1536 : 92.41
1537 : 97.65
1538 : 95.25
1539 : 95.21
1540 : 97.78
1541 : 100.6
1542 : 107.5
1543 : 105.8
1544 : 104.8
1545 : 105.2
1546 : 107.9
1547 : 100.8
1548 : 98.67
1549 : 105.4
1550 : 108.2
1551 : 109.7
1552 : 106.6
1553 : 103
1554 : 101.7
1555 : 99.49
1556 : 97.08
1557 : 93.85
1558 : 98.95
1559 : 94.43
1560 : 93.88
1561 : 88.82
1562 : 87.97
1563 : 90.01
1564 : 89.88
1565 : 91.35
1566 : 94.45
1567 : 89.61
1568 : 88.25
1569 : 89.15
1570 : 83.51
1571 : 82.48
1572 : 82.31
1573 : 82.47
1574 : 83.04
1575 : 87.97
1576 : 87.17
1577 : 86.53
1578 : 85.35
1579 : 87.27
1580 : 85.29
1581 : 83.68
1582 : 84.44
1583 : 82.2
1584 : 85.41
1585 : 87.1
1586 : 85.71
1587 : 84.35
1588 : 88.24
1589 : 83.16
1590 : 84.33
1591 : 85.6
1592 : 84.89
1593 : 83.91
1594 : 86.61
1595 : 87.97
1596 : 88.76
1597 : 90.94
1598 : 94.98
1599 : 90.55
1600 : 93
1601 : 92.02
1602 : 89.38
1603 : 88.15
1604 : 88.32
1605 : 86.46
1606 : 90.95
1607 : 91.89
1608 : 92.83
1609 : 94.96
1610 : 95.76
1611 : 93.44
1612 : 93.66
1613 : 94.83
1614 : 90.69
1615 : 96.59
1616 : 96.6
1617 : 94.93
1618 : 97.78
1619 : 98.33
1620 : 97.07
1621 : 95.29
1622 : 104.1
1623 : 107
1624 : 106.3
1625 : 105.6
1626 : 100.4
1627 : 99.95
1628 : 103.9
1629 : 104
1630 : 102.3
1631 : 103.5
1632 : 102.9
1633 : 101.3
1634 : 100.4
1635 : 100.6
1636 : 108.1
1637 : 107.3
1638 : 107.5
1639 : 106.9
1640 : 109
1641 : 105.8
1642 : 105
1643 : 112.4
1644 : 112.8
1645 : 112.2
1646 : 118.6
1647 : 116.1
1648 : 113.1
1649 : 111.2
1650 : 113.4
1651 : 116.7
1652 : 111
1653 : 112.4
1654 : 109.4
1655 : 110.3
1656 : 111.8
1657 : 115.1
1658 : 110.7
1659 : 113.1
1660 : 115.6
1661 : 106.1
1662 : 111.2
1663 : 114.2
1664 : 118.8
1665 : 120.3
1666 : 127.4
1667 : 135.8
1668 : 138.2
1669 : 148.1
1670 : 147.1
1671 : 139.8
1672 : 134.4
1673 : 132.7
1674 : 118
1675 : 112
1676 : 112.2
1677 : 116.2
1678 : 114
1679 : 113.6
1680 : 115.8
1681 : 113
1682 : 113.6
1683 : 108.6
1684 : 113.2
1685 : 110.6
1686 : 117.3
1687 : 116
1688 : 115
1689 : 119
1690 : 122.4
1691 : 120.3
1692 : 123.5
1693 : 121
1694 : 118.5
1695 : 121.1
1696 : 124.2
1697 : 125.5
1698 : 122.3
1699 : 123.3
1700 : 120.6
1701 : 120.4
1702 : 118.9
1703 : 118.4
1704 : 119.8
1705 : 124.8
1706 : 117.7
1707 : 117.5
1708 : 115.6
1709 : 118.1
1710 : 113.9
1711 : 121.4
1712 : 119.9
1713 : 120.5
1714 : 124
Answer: 1.4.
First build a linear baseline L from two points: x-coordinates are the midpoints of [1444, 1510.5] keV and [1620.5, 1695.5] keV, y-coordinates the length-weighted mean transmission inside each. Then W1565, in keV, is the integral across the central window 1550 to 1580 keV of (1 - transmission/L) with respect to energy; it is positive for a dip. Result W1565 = 4.1 keV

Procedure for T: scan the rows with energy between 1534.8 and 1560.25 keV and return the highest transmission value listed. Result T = 109.7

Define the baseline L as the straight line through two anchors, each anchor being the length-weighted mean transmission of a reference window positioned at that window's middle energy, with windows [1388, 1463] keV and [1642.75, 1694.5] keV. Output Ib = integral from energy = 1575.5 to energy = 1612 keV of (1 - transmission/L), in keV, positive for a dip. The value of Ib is 5.7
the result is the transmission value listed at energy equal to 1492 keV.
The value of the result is 98.4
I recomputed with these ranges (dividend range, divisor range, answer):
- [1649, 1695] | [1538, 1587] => 1.27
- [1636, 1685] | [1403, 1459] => 1.56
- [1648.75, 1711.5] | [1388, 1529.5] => 1.39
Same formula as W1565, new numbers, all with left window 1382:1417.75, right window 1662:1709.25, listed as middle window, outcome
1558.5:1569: 0.6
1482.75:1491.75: -2.4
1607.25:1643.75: 2.6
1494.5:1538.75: -4.6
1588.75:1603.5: 2.1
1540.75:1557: -1.9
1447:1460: -3.5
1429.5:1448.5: -3.0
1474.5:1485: -3.6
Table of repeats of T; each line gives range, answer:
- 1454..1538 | 111.1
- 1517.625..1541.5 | 100.6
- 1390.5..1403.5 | 67.9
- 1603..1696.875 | 148.1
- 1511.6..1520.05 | 100.9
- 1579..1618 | 97.78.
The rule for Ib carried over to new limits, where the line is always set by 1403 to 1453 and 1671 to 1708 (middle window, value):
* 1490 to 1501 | -1.9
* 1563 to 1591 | 3.6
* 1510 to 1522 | -0.9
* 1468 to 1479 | -3.2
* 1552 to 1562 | -0.2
